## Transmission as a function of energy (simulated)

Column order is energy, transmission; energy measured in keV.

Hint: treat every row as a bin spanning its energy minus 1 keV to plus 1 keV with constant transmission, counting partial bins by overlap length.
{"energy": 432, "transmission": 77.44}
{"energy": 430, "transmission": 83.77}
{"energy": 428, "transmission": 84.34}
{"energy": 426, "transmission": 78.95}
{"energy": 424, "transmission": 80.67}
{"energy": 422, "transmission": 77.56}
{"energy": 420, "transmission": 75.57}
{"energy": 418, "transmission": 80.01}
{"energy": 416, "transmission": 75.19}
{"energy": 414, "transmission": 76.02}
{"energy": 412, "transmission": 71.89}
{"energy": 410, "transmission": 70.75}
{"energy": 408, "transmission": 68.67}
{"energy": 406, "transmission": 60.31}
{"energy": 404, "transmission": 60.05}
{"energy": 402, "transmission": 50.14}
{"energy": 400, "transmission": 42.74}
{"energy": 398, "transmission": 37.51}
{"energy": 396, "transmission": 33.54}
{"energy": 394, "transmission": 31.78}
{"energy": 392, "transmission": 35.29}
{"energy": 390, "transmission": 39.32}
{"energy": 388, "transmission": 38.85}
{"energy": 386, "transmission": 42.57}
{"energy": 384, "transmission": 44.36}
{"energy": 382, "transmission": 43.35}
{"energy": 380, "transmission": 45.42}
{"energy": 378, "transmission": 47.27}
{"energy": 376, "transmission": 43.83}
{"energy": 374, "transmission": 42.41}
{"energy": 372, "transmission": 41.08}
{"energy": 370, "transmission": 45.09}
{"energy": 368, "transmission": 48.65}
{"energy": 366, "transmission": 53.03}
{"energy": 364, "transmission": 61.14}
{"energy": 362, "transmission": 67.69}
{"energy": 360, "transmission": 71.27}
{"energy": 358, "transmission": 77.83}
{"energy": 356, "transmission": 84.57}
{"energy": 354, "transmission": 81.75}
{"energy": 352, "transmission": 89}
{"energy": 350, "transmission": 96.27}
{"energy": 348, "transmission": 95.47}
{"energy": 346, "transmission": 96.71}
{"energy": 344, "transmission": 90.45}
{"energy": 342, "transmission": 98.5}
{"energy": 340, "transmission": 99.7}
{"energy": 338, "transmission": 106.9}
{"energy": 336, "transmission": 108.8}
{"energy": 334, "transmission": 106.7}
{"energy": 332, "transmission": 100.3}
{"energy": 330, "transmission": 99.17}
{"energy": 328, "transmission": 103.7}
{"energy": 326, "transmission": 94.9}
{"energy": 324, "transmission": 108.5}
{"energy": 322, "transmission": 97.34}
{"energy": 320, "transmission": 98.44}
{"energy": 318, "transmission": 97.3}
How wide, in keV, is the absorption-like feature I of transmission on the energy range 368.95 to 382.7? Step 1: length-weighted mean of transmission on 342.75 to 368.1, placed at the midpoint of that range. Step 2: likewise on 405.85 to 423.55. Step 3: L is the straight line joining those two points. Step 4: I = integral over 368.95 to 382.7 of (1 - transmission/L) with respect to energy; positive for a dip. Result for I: 5.9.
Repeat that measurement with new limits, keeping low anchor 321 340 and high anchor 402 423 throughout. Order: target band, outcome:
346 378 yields 8.5 keV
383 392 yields 4.5 keV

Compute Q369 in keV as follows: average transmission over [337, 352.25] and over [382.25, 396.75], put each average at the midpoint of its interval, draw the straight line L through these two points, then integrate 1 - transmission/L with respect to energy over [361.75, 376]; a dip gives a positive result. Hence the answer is 3.4 keV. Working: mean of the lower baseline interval 97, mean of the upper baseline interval 38.3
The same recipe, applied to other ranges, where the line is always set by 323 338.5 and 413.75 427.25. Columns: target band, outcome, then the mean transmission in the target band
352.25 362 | 1.8 keV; 78.5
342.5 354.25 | 0.7 keV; 92.5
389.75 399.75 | 5.8 keV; 35.7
